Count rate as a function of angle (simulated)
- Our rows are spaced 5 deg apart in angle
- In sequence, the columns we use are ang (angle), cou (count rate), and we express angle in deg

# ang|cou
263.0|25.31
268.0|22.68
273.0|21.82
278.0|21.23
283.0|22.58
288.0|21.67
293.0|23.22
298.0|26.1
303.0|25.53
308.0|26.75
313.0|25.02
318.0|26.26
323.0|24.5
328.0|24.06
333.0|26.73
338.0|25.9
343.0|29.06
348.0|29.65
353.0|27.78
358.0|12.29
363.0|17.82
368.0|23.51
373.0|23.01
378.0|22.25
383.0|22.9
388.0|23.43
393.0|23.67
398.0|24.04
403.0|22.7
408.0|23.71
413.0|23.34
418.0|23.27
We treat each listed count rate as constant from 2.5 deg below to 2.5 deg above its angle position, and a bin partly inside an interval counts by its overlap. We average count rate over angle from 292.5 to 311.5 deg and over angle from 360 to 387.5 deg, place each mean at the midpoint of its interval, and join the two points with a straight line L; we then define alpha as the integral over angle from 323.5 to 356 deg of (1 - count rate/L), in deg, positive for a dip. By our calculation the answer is -4.4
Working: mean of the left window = 25.6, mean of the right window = 21.8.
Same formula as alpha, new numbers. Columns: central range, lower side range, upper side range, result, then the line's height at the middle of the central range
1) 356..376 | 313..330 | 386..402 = 3.9 deg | 24.1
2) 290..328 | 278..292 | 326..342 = -2.0 deg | 24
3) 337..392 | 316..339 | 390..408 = 2.5 deg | 24.4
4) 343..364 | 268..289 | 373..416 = -0.2 deg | 22.8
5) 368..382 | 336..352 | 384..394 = 1.2 deg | 24.9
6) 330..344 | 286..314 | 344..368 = -2.2 deg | 23.3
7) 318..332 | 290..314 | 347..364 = -0.7 deg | 23.7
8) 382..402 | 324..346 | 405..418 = 0.6 deg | 24.2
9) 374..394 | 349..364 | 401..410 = -0.9 deg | 22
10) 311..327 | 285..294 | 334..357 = -0.2 deg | 24.8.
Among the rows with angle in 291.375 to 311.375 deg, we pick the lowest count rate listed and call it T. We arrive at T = 23.22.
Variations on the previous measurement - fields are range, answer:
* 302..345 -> 24.06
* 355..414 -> 12.29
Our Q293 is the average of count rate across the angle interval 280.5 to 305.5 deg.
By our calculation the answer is 23.8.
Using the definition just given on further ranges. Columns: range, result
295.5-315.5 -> 25.9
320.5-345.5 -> 26.1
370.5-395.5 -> 23.1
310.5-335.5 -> 25.3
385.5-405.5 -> 23.5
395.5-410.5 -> 23.5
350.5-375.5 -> 20.9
